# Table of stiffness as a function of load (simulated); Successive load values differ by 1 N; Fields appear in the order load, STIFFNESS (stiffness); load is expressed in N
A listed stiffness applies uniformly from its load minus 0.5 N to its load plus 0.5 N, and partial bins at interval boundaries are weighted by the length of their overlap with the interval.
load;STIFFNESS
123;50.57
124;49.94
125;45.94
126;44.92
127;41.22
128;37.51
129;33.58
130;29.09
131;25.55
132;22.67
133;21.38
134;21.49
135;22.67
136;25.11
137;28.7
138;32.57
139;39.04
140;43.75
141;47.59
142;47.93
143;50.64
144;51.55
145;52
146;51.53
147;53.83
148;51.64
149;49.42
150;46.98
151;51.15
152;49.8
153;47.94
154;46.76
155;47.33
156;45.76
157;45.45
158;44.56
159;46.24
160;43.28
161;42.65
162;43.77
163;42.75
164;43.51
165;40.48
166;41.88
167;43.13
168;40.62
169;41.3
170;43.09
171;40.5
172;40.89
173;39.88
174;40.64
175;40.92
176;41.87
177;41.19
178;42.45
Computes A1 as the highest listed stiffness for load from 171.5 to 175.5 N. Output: 40.92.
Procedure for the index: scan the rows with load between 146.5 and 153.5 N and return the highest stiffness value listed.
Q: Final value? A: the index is 53.83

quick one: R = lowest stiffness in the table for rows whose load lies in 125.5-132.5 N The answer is 22.67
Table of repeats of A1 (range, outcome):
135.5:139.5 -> 39.04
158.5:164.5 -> 46.24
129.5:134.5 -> 29.09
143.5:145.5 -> 52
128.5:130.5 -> 33.58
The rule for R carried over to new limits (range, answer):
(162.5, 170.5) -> 40.48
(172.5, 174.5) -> 39.88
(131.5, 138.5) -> 21.38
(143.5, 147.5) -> 51.53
